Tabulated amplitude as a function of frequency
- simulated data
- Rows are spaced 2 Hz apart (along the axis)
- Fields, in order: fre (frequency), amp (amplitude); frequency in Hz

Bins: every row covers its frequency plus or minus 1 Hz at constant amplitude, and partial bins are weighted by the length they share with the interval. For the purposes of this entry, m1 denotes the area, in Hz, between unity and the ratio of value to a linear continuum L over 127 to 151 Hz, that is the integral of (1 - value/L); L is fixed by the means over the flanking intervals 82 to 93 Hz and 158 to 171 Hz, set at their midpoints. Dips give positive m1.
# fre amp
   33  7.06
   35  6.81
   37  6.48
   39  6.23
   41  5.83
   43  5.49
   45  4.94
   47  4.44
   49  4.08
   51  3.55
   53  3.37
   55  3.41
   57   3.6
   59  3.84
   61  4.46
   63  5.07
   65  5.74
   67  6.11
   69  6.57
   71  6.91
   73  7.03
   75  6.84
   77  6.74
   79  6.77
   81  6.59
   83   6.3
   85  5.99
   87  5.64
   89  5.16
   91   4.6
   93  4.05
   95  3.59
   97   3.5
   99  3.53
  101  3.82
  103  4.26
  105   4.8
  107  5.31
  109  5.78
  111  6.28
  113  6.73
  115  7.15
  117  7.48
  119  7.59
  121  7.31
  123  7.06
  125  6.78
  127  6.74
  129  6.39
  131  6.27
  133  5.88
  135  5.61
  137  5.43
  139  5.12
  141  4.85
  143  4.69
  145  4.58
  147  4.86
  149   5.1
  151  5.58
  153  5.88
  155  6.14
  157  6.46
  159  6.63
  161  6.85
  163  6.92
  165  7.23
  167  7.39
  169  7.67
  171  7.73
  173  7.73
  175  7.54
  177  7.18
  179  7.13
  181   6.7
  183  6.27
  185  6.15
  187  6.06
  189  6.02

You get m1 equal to 4.2 Hz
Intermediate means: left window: 5.4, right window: 7.16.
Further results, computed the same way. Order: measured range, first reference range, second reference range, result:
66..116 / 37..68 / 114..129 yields 3.11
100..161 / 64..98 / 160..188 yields 5.09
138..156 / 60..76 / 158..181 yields 4.62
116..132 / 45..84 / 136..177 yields -2.80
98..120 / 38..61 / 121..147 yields -1.13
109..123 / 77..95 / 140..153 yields -4.48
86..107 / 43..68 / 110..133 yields 5.57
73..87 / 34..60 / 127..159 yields -4.03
